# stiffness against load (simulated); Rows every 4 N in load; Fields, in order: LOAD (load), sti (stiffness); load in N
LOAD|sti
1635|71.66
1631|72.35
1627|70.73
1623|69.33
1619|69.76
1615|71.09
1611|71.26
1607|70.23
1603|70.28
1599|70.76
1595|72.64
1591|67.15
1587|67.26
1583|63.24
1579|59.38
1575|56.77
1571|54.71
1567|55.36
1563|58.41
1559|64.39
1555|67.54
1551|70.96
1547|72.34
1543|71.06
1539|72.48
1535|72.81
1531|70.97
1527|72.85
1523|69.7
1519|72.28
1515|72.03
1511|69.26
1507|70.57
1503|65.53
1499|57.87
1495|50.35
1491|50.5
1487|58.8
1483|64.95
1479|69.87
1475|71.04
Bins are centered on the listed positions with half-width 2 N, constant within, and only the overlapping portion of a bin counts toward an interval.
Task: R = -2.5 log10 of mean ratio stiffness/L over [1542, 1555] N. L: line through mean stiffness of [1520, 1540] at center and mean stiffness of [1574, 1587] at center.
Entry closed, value -0.05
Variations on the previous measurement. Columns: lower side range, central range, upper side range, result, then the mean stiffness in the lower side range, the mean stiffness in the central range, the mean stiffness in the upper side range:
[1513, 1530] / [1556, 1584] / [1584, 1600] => 0.18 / 71.7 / 59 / 69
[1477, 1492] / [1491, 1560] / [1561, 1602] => -0.10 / 61.7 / 68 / 62.8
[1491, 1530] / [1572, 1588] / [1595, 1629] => 0.14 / 66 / 60.9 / 70.6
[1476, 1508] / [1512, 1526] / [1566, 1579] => -0.20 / 61.1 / 71.3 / 56.2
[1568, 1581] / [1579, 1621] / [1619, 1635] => -0.09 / 56.8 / 68.9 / 70.8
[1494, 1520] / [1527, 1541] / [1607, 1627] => -0.08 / 65.7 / 72.2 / 70.4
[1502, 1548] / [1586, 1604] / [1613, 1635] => 0.02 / 71.1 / 69.7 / 70.7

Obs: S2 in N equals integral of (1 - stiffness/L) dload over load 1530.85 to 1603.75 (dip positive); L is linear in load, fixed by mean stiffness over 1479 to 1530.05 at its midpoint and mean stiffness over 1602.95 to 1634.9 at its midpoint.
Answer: 2.1 N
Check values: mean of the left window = 64.9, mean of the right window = 70.7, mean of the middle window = 66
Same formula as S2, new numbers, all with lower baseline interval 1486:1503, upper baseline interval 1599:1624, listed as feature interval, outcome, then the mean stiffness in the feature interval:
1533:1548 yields -2.7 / 72.2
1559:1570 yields 1.1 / 58.1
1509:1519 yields -2.2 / 71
